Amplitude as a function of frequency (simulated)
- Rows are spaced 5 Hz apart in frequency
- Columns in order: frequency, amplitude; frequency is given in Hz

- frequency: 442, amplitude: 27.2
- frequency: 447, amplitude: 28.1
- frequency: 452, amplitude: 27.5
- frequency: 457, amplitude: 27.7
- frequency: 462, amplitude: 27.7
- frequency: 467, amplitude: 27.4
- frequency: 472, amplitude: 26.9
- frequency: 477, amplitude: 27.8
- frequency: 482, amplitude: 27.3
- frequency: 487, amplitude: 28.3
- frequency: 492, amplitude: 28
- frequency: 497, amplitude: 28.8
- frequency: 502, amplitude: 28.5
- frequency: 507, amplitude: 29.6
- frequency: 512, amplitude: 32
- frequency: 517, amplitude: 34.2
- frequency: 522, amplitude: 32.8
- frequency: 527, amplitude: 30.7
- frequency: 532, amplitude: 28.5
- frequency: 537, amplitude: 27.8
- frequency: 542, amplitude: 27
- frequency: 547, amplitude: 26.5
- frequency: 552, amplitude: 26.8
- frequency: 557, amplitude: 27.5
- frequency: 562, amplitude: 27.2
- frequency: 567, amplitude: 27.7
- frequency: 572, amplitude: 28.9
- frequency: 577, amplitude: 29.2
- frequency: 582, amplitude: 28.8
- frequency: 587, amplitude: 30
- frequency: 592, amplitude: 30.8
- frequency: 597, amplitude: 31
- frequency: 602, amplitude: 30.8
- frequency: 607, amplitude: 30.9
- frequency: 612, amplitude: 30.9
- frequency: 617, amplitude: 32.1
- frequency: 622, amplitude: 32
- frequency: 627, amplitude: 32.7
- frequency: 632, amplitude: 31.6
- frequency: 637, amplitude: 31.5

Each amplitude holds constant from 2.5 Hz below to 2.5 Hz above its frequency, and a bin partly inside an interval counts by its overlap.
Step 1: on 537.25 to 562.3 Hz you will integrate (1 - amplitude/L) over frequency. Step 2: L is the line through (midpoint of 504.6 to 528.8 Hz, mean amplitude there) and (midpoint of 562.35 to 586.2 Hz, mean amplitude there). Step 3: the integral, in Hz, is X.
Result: 2.5 Hz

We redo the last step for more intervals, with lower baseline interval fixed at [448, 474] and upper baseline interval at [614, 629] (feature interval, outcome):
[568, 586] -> 1.14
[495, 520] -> -1.59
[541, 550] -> 0.98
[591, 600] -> 0.15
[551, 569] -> 1.82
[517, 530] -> -1.23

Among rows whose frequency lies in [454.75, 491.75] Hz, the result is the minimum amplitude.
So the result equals 26.9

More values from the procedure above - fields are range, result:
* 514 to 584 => 26.5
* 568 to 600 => 28.8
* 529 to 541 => 27.8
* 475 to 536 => 27.3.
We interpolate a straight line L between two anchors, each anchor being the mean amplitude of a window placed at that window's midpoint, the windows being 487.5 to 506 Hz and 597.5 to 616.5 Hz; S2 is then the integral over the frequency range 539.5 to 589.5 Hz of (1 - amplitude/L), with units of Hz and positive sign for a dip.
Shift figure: 3.5 Hz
